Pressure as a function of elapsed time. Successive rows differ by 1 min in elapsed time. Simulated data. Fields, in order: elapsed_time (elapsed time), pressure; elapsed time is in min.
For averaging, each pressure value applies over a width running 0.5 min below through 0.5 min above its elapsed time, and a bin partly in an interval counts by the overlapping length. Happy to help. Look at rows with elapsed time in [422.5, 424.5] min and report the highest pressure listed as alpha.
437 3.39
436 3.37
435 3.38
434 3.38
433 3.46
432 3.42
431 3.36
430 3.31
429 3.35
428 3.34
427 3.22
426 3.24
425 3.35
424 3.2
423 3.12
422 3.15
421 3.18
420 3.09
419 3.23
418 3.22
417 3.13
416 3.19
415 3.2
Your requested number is 3.2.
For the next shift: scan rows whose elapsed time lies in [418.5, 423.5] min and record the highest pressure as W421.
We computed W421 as 3.23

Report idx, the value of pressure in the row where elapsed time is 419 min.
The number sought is 3.23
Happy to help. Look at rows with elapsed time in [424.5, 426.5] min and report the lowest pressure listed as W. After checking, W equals 3.24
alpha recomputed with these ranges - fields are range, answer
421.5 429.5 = 3.35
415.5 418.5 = 3.22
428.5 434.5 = 3.46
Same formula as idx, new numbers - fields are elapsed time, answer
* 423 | 3.12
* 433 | 3.46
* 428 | 3.34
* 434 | 3.38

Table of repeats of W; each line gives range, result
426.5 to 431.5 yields 3.22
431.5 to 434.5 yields 3.38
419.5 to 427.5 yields 3.09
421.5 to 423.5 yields 3.12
